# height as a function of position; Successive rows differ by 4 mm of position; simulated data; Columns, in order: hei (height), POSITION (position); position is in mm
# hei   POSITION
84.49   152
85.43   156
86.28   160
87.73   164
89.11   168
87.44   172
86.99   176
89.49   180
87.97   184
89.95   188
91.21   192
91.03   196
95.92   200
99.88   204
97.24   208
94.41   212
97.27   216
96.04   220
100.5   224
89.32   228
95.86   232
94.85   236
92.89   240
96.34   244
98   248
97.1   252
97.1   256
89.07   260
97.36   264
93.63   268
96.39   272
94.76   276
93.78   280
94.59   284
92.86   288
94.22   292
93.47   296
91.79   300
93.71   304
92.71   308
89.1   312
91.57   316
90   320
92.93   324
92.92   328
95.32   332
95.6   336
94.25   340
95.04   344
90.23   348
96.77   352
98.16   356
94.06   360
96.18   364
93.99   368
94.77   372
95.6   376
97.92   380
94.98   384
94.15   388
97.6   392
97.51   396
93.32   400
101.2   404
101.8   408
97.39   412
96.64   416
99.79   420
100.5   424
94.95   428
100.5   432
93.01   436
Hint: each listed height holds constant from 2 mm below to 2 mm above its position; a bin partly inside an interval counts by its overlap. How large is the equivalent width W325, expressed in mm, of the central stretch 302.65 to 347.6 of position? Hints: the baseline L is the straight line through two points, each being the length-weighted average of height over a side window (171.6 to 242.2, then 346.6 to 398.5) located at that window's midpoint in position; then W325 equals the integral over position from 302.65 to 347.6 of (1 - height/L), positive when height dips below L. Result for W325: 1.0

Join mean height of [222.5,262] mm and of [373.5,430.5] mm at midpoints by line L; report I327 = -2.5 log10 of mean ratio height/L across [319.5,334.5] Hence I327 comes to 0.04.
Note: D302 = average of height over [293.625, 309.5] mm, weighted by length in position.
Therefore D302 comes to 93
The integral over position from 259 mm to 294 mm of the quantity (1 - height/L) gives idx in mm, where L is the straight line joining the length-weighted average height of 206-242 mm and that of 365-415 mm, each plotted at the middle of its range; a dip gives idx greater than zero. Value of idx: 0.6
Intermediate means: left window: 95.4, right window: 96.7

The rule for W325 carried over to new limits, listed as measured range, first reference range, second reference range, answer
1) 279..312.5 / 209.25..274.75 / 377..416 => 1.0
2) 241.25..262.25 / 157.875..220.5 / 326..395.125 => -0.6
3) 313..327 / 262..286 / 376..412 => 0.7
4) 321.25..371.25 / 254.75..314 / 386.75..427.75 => 0.6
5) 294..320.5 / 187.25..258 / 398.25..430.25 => 1.3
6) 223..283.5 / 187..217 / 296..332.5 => -1.0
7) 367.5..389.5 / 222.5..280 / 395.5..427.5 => 0.5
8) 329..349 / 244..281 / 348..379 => 0.2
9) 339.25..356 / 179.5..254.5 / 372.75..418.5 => 0.3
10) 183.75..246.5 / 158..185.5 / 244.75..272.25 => -2.0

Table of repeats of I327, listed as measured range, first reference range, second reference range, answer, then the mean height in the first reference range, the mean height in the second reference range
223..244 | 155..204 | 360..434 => -0.037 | 89.6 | 97.1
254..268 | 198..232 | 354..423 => 0.023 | 96.3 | 96.8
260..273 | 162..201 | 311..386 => -0.032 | 89.5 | 94.2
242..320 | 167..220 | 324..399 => -0.002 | 92.4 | 95.2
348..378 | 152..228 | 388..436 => 0.014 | 91.6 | 97.9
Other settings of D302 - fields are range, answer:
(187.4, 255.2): 95.3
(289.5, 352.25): 93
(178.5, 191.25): 89.3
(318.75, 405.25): 95.1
